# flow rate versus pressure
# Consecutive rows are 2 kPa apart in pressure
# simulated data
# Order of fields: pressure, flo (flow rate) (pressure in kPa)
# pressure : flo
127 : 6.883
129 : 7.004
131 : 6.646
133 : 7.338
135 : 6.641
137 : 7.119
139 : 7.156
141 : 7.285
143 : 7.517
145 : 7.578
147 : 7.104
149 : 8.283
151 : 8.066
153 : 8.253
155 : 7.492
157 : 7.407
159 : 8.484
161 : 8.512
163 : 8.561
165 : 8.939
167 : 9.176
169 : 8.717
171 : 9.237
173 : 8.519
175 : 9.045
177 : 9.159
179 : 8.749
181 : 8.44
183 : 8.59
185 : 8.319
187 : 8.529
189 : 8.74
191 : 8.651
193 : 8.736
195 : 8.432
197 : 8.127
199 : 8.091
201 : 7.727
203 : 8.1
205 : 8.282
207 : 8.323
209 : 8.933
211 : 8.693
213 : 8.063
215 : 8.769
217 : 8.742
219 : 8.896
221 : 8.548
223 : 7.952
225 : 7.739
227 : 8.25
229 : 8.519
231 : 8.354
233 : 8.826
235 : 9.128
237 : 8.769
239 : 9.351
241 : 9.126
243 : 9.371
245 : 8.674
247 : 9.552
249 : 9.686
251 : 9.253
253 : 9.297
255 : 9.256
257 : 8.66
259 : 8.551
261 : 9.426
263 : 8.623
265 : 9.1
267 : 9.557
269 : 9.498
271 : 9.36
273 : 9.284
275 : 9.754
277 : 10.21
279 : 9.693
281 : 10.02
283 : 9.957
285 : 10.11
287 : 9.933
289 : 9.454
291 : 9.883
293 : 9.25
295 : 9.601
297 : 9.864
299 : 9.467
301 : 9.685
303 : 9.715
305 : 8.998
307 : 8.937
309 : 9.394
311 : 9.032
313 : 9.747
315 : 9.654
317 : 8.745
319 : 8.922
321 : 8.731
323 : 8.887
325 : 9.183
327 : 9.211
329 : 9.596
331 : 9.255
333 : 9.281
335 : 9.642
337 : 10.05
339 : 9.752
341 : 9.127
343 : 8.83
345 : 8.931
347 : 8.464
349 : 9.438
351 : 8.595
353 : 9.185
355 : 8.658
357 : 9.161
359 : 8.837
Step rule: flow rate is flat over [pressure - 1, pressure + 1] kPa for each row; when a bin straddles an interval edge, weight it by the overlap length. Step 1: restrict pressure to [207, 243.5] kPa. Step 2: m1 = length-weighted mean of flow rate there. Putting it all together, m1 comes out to 8.65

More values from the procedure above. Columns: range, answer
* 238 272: 9.2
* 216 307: 9.22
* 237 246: 9.09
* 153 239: 8.51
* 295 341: 9.35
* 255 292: 9.5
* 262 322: 9.47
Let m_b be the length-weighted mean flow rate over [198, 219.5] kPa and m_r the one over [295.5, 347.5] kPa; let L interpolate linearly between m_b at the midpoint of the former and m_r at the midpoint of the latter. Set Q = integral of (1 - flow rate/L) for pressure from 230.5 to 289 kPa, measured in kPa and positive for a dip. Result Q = -3.5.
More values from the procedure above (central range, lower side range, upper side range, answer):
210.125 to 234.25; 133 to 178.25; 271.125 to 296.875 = 1.3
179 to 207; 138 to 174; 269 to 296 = 0.7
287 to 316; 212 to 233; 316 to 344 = -1.6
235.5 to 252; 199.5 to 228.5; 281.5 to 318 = -0.9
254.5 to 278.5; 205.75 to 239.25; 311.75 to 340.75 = -1.1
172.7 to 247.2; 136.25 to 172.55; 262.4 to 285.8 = 1.6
